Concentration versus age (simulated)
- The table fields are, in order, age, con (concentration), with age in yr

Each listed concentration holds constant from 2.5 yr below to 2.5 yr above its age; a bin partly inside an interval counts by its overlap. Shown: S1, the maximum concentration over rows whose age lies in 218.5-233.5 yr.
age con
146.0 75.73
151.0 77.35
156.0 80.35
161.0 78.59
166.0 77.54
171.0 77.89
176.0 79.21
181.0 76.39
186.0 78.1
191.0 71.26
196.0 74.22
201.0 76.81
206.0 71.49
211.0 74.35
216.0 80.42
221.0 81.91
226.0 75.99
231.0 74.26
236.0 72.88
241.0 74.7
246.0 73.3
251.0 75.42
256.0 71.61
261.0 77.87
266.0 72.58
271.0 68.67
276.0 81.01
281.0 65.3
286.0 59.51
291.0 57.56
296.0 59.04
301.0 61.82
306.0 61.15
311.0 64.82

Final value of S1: 81.91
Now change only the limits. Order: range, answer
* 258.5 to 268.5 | 77.87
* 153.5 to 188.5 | 80.35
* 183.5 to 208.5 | 78.1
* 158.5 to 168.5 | 78.59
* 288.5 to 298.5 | 59.04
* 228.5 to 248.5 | 74.7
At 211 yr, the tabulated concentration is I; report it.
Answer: 74.35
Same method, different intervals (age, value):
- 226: 75.99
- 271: 68.67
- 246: 73.3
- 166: 77.54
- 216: 80.42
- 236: 72.88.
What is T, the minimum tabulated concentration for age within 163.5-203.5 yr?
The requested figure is 71.26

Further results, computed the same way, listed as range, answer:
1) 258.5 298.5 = 57.56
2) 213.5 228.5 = 75.99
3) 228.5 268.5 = 71.61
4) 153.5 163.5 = 78.59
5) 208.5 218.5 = 74.35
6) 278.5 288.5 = 59.51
